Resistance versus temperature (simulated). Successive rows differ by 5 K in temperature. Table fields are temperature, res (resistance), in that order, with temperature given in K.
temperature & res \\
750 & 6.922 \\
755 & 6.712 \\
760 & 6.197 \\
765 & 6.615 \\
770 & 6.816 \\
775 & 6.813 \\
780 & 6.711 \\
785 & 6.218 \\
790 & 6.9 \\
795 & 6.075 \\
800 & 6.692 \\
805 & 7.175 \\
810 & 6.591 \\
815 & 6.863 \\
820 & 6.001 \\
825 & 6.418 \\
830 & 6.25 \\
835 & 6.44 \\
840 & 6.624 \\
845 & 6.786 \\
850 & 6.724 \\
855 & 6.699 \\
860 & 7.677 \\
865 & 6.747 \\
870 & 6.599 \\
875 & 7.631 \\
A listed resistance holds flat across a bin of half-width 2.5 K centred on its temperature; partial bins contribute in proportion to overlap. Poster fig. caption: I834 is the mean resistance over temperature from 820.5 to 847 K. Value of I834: 6.46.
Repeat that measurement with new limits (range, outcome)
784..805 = 6.57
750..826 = 6.6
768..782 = 6.78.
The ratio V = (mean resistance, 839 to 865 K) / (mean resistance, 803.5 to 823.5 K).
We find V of 1.0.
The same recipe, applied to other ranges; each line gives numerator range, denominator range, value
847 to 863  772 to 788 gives 1.06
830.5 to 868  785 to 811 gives 1.02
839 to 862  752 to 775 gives 1.04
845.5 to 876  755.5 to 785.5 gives 1.06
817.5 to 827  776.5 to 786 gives 0.95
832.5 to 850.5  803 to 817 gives 0.97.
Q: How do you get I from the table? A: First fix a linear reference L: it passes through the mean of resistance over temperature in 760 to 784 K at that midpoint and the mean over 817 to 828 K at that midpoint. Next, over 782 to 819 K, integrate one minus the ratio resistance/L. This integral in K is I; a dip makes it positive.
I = -1.2 K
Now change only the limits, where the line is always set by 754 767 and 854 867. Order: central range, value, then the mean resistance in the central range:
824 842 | 1.29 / 6.43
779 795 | 0.30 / 6.52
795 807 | -0.03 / 6.74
